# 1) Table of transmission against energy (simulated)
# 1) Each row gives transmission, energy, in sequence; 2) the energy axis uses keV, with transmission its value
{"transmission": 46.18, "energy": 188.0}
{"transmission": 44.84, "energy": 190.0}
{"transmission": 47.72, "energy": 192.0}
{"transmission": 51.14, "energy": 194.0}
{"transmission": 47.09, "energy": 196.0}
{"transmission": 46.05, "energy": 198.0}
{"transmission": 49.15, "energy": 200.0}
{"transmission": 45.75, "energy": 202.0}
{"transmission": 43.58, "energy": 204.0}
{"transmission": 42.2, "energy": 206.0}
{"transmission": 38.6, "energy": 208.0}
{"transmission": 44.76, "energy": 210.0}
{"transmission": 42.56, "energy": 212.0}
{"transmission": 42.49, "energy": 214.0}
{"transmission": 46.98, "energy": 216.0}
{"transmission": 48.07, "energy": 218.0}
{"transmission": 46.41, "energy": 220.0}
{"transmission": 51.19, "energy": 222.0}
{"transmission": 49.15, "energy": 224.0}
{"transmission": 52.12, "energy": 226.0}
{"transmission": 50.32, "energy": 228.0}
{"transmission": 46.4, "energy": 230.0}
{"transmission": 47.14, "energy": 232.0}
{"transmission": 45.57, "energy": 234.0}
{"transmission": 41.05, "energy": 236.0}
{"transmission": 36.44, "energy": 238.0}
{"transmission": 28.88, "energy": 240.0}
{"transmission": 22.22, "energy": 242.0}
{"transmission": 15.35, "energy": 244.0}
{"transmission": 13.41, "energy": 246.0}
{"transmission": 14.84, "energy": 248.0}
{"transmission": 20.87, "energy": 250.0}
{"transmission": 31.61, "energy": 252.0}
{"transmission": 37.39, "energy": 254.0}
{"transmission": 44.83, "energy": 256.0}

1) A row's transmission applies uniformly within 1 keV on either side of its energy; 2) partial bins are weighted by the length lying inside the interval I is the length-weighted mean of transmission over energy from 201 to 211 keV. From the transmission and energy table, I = 43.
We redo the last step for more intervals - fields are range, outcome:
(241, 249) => 16.5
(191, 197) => 48.6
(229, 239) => 43.3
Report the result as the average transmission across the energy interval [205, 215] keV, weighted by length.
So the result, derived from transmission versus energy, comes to 42.1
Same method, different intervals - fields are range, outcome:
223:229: 50.5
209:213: 43.7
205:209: 40.4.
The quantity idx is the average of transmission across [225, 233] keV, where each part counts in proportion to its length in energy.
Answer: 49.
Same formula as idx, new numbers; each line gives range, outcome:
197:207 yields 45.3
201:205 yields 44.7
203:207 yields 42.9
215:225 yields 48.4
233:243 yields 34.8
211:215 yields 42.5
